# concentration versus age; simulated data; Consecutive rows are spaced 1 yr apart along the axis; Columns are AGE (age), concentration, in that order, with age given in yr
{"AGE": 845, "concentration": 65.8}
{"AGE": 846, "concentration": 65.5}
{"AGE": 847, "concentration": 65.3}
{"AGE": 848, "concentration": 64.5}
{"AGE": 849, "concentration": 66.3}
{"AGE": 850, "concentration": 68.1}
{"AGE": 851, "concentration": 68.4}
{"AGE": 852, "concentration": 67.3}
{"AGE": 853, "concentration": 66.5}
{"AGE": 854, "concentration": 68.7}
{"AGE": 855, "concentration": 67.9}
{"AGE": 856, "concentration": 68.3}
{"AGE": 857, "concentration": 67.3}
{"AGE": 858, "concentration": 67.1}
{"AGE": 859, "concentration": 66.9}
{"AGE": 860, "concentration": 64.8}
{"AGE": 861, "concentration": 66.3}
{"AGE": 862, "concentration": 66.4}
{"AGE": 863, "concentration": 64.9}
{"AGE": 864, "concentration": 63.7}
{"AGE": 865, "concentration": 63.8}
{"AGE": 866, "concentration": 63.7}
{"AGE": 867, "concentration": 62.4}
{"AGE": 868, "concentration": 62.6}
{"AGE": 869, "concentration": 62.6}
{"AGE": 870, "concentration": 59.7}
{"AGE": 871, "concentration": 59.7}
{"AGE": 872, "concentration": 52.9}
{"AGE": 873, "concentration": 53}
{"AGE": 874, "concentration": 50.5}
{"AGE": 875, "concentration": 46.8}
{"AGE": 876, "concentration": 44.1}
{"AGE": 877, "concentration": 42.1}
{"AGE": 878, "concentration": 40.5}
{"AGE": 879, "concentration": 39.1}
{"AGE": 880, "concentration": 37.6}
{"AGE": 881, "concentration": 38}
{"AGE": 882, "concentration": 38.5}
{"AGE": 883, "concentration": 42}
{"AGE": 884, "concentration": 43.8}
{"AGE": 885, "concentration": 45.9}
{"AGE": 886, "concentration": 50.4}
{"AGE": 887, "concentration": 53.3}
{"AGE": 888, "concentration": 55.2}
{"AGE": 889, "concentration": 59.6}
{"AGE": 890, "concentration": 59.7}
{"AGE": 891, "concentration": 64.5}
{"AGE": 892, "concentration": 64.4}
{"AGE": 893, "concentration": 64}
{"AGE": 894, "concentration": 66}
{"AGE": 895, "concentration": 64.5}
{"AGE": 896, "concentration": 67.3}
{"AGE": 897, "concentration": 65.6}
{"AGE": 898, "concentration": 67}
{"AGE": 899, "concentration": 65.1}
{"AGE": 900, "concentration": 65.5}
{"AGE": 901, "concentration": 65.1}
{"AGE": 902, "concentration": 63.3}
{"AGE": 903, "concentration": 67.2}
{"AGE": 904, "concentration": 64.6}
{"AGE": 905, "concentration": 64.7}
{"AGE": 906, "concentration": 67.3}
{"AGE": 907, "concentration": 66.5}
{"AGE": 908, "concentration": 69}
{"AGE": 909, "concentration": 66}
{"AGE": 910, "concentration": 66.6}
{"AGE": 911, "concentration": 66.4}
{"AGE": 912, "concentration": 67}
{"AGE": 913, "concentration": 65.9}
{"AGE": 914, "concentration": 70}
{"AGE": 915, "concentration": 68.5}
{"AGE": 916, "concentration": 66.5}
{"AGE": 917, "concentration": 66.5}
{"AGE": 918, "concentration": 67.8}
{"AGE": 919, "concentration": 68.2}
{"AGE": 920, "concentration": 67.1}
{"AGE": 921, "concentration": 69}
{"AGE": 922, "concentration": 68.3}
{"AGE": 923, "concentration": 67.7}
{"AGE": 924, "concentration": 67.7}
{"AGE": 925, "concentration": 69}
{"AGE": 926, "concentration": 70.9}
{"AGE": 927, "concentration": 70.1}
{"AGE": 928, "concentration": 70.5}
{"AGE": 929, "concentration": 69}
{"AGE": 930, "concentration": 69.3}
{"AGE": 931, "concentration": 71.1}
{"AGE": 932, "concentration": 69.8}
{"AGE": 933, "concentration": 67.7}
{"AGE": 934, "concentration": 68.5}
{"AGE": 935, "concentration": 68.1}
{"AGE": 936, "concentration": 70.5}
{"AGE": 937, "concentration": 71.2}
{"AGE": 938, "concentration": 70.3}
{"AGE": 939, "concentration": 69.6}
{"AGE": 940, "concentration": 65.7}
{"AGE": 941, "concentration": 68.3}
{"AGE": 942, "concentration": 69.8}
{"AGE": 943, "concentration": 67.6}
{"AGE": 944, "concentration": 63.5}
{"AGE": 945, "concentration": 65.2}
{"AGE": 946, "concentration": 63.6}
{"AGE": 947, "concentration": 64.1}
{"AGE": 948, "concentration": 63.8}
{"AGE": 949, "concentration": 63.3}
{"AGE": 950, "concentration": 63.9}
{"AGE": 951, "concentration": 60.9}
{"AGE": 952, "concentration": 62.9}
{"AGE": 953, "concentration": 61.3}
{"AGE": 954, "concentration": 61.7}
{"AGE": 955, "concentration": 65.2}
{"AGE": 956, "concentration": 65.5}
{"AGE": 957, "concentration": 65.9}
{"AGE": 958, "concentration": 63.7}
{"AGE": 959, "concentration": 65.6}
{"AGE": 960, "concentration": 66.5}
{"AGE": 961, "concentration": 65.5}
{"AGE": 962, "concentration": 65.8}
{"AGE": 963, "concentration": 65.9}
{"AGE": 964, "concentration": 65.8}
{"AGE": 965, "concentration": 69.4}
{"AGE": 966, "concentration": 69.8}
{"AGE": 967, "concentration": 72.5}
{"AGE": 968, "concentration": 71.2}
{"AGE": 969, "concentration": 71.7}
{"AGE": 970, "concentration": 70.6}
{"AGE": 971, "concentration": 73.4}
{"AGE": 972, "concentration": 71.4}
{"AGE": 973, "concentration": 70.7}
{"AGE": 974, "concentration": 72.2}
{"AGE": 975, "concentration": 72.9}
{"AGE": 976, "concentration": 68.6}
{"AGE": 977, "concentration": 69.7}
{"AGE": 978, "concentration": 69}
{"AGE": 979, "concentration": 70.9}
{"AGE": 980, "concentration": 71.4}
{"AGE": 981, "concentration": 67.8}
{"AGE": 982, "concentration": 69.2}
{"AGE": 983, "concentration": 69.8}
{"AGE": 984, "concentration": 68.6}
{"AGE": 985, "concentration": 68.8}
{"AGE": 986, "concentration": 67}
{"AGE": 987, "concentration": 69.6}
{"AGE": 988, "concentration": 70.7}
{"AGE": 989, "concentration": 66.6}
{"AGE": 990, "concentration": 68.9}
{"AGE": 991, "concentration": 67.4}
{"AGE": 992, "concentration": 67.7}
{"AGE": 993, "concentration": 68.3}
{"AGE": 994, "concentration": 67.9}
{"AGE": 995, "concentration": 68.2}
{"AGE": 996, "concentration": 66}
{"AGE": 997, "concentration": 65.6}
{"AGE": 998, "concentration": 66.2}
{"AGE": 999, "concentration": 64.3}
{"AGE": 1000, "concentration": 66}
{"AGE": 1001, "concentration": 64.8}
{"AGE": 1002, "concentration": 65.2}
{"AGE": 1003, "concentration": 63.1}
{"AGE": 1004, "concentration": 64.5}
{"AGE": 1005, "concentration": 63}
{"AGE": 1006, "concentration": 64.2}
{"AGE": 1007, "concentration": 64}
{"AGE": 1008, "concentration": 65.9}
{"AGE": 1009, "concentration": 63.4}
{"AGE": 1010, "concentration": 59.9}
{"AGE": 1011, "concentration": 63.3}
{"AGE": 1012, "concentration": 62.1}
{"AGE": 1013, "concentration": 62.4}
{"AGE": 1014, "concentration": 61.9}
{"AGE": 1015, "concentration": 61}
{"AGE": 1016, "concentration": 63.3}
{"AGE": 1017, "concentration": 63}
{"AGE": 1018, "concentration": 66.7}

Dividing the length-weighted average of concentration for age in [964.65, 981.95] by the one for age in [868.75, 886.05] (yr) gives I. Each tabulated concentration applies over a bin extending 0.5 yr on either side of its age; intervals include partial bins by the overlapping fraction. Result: 1.51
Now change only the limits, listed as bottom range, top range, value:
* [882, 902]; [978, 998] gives 1.16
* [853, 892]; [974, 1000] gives 1.22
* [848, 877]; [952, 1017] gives 1.07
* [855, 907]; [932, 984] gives 1.16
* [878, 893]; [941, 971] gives 1.33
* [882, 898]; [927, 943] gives 1.21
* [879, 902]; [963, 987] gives 1.24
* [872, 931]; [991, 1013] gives 1.07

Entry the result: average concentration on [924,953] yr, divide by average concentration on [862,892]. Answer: 1.27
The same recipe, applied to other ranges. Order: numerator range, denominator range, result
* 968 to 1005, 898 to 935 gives 1.01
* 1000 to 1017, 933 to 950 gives 0.95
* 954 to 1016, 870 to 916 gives 1.16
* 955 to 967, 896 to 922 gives 1.00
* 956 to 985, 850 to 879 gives 1.14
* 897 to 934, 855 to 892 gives 1.22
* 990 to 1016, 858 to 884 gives 1.19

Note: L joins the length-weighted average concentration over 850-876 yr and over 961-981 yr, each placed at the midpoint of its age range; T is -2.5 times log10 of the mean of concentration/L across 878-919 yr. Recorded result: 0.085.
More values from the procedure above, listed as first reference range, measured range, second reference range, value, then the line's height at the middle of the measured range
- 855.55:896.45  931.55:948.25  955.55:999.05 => -0.06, 64.1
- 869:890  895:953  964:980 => -0.14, 59.1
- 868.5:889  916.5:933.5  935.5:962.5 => -0.16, 59.6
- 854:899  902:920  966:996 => -0.09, 61.4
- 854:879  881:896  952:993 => 0.12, 61.2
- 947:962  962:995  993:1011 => -0.08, 64.5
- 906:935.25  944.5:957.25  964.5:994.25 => 0.09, 69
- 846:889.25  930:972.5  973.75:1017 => -0.06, 63.4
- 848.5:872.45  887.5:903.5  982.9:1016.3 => 0.02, 65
